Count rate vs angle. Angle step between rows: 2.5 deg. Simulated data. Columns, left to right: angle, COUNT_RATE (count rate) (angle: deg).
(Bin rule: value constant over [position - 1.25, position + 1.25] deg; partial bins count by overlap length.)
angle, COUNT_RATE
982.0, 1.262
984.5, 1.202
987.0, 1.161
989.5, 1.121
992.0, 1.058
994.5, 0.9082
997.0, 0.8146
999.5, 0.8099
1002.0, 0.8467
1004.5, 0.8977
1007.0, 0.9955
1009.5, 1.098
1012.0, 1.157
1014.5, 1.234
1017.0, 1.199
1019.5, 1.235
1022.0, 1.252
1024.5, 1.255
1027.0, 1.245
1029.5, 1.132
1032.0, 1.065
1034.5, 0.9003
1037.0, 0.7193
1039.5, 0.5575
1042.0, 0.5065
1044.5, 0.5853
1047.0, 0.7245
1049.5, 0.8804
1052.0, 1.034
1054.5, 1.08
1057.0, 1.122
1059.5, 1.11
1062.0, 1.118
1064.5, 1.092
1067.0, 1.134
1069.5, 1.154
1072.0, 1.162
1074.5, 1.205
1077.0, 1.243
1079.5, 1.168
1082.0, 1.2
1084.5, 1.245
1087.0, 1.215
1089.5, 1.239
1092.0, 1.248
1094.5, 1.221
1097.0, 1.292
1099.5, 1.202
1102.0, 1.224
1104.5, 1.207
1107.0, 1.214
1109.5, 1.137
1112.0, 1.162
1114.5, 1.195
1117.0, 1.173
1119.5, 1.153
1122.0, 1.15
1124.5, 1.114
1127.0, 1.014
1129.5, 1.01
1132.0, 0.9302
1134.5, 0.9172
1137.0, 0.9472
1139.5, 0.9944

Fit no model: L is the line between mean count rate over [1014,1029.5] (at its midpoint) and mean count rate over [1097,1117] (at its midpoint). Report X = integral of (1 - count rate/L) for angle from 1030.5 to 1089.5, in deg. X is 9.6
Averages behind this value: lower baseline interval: 1.23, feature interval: 1.01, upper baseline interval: 1.2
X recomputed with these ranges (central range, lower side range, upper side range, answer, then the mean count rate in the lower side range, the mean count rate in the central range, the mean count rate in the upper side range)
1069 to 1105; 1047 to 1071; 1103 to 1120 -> -2.9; 1.06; 1.22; 1.18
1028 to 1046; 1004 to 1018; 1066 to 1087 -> 5.6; 1.11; 0.787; 1.19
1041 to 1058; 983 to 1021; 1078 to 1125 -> 4.2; 1.05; 0.849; 1.2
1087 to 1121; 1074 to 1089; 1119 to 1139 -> -2.5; 1.21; 1.21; 1.02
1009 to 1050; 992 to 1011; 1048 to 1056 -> -1.1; 0.923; 0.985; 0.993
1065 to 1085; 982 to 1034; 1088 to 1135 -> -1.0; 1.09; 1.18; 1.15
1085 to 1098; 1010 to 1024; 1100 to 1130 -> -0.9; 1.21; 1.24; 1.15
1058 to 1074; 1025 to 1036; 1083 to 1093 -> 0.6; 1.09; 1.13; 1.24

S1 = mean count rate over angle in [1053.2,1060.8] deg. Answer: 1.1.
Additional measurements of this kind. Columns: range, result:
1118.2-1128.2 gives 1.11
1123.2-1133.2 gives 1.02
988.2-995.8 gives 1.03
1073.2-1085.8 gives 1.21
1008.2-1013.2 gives 1.13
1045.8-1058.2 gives 0.969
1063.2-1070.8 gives 1.13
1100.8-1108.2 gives 1.21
